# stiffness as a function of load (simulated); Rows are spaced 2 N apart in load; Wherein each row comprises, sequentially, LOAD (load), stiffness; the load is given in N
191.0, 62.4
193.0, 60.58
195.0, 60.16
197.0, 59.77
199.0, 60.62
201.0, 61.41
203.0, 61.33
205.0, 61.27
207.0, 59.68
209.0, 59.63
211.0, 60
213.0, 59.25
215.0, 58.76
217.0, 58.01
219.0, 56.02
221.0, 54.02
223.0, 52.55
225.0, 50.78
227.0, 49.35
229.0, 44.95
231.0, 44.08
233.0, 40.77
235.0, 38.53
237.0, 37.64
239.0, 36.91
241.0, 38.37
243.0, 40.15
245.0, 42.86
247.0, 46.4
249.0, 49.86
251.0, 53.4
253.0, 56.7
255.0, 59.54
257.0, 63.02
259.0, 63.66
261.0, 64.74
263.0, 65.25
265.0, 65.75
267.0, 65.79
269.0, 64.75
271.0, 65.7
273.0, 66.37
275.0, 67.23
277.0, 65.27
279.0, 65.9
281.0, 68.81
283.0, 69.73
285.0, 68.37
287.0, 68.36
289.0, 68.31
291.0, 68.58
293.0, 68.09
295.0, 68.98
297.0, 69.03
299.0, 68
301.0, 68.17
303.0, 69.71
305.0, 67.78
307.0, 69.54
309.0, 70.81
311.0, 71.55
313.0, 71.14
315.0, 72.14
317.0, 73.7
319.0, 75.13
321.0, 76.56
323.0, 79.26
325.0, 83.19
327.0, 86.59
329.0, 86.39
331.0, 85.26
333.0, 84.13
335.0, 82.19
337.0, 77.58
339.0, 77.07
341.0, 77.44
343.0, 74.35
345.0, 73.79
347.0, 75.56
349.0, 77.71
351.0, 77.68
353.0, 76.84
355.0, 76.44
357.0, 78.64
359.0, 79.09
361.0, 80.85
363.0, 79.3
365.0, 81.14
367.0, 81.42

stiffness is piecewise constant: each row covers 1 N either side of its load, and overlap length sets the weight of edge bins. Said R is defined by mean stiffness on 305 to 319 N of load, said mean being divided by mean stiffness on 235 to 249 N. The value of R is 1.75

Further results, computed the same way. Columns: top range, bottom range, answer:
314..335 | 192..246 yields 1.54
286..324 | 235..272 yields 1.31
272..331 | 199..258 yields 1.39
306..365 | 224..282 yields 1.42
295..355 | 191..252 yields 1.45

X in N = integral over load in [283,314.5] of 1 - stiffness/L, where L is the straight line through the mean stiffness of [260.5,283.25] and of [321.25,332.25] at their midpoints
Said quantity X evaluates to 2.31 N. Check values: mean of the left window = 66.2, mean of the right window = 83.6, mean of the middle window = 69.2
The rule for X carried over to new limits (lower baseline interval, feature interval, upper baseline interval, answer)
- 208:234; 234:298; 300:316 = 2.9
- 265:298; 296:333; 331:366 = -1.0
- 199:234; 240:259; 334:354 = 3.1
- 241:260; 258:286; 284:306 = -3.0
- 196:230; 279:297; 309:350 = 0.5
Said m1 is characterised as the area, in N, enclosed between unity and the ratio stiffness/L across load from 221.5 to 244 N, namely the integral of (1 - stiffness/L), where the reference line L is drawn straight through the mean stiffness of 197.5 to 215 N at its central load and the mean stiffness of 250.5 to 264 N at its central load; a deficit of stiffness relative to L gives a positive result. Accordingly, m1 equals 6.4 N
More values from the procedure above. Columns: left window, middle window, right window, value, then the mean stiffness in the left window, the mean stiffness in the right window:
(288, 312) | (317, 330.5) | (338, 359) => -1.5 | 69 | 76.7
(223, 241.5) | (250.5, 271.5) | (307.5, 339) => -3.3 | 43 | 78.2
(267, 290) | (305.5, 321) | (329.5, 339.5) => 0.8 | 67.1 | 81.7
